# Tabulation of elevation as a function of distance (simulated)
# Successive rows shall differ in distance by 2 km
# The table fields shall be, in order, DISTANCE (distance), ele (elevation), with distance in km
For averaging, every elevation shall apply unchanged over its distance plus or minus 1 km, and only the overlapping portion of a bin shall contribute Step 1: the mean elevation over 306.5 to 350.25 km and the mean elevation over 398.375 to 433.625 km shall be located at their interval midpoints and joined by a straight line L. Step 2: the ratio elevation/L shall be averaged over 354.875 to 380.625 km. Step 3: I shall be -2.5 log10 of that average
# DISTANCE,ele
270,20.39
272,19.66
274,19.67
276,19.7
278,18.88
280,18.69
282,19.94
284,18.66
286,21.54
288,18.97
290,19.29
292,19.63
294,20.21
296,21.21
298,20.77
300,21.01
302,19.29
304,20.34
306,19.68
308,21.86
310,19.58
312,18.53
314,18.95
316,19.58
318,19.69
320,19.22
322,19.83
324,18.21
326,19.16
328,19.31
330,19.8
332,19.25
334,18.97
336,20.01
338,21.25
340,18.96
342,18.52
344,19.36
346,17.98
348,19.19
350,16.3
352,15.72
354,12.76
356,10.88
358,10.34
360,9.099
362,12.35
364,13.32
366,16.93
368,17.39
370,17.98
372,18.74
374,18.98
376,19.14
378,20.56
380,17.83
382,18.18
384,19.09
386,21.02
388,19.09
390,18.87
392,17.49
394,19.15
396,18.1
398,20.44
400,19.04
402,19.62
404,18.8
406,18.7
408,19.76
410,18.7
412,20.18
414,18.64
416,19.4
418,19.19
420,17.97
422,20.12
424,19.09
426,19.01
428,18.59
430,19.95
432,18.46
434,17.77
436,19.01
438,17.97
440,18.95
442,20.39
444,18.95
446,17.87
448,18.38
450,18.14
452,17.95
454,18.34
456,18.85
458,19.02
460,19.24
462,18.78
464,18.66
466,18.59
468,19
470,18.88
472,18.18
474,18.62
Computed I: 0.23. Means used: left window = 19.3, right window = 19.1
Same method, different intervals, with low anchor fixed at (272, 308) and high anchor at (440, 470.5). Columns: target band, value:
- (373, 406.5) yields 0.01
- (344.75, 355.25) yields 0.19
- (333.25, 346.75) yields 0.01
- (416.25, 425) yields -0.01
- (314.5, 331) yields 0.02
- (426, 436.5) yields 0.01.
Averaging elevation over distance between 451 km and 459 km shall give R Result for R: 18.5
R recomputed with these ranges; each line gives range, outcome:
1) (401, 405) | 19.2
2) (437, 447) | 18.8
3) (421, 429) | 19.2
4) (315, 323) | 19.6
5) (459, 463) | 19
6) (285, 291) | 19.9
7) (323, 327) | 18.7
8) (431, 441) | 18.4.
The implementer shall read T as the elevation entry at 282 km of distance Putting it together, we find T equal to 19.94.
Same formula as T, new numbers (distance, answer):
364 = 13.32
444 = 18.95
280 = 18.69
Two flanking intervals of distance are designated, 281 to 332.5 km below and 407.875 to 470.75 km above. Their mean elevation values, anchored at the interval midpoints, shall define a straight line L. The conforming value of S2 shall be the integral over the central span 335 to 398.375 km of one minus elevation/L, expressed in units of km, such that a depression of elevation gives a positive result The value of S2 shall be 6.6 km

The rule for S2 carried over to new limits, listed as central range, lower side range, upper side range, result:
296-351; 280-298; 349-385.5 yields -3.99 km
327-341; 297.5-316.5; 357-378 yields -1.26 km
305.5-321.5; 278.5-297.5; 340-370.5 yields -1.38 km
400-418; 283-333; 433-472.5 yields -0.22 km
